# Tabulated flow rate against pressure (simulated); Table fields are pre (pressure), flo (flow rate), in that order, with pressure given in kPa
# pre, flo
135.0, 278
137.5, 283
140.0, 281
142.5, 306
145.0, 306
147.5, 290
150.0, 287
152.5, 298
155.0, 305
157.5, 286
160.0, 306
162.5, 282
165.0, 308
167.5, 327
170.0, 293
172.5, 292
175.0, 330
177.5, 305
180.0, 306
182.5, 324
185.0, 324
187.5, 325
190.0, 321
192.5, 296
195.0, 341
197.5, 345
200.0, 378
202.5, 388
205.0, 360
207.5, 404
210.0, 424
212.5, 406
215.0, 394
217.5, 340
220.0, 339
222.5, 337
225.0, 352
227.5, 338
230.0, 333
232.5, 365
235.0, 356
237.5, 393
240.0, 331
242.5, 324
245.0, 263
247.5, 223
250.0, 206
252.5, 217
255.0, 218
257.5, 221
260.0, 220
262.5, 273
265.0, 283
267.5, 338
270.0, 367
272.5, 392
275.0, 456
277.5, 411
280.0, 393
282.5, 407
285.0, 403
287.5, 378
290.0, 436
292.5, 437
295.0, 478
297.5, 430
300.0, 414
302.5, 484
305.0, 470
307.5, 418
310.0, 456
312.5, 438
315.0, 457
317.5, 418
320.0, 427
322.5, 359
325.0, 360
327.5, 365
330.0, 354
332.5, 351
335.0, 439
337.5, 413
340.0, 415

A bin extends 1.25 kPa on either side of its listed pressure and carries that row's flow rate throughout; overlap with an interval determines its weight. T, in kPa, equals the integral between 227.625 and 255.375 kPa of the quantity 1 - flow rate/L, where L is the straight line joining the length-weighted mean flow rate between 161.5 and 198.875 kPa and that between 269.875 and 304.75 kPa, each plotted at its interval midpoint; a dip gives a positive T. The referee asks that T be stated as 5.75 kPa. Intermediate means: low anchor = 315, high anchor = 424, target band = 298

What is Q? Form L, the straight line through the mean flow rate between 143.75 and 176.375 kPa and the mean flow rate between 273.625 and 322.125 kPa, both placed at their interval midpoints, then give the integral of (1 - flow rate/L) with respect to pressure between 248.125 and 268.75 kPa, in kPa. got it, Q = 7.7 kPa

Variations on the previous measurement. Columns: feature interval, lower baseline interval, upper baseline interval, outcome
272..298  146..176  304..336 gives -2.5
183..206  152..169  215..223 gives -0.9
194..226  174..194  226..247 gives -4.4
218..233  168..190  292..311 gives 0.9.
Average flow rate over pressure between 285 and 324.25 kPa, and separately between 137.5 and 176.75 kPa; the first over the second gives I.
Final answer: 1.4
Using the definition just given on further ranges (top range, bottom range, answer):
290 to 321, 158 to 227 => 1.31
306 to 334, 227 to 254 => 1.33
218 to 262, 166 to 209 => 0.89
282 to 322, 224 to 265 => 1.50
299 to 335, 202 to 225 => 1.10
